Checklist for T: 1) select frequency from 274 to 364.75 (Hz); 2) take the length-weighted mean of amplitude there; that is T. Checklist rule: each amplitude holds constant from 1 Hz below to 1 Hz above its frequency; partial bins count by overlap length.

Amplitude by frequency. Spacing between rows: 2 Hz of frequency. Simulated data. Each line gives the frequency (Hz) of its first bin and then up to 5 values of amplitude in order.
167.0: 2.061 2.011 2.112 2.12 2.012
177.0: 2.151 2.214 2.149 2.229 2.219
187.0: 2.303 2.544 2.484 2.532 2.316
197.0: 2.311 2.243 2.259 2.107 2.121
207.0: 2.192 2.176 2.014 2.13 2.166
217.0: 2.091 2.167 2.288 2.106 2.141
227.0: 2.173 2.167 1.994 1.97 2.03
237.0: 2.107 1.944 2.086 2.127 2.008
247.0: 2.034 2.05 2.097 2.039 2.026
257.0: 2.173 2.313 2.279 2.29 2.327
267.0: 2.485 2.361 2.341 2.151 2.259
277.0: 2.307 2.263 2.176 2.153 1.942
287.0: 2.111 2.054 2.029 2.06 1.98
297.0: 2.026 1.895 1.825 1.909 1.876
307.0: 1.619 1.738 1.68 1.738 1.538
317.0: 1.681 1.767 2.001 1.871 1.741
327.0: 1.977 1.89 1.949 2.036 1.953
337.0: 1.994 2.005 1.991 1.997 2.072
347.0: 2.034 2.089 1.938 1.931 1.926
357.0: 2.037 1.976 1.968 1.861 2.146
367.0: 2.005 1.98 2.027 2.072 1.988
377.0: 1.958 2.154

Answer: 1.95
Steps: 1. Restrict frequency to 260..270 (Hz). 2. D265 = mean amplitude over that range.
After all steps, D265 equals 2.35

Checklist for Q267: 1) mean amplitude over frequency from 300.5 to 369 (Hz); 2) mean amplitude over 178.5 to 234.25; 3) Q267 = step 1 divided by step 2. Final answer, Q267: 0.86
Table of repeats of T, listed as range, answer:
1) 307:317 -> 1.67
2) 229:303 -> 2.12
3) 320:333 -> 1.91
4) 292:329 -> 1.83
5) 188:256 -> 2.15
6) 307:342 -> 1.85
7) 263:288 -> 2.24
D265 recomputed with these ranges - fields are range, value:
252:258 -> 2.08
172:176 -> 2.07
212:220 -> 2.14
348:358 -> 1.98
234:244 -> 2.06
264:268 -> 2.41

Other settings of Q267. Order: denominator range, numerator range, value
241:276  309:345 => 0.85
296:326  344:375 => 1.12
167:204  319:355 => 0.88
